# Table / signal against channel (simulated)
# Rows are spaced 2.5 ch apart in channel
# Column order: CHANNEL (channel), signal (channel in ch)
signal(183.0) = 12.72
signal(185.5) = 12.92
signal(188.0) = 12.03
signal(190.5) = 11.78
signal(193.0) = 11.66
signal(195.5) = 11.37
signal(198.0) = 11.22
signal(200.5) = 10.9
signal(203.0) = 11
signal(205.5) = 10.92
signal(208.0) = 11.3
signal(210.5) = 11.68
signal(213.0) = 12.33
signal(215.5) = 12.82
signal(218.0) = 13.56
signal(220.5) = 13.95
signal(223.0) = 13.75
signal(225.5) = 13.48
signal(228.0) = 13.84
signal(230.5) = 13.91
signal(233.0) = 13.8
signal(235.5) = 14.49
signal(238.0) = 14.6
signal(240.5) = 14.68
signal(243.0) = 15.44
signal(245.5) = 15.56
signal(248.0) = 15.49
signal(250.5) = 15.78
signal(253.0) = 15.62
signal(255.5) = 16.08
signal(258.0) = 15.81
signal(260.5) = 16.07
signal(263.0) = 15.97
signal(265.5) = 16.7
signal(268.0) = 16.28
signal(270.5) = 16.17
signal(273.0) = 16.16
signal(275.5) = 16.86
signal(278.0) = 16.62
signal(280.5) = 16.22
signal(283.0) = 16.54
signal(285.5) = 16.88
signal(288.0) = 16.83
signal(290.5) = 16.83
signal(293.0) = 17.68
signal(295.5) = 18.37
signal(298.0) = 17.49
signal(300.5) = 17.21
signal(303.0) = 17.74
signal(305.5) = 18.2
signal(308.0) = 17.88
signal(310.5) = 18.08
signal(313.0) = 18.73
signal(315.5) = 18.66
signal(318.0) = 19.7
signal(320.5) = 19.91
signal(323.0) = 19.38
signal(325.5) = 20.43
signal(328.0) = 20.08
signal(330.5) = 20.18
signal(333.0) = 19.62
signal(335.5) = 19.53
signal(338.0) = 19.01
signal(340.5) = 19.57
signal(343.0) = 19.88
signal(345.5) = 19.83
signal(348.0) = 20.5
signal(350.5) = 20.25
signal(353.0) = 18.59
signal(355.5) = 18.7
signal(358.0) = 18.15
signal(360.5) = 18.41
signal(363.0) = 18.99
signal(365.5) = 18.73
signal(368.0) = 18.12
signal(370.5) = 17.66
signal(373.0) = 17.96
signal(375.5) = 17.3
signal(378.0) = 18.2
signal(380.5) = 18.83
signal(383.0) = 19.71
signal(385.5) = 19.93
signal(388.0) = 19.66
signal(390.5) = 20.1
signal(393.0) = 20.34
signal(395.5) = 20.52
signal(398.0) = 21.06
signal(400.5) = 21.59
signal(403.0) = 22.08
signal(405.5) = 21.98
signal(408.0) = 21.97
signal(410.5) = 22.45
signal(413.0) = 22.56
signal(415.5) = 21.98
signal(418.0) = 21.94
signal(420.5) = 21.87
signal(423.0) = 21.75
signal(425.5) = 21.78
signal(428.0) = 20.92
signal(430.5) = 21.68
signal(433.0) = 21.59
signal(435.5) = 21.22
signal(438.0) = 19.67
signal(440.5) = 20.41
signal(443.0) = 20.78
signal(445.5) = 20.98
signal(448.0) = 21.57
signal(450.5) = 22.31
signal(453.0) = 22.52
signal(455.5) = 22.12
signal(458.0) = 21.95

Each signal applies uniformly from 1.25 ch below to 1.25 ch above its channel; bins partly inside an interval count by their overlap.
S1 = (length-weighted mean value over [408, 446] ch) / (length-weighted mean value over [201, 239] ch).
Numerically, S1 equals 1.7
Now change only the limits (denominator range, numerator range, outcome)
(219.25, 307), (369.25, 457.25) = 1.31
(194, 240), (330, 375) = 1.49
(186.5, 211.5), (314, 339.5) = 1.72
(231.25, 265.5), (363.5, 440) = 1.33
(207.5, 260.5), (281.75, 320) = 1.25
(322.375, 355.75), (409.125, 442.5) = 1.09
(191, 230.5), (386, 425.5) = 1.74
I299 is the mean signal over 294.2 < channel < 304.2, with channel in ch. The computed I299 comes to 17.7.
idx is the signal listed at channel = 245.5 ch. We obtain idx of 15.56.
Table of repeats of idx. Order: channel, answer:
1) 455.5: 22.12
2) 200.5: 10.9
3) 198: 11.22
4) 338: 19.01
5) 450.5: 22.31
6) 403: 22.08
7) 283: 16.54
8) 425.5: 21.78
